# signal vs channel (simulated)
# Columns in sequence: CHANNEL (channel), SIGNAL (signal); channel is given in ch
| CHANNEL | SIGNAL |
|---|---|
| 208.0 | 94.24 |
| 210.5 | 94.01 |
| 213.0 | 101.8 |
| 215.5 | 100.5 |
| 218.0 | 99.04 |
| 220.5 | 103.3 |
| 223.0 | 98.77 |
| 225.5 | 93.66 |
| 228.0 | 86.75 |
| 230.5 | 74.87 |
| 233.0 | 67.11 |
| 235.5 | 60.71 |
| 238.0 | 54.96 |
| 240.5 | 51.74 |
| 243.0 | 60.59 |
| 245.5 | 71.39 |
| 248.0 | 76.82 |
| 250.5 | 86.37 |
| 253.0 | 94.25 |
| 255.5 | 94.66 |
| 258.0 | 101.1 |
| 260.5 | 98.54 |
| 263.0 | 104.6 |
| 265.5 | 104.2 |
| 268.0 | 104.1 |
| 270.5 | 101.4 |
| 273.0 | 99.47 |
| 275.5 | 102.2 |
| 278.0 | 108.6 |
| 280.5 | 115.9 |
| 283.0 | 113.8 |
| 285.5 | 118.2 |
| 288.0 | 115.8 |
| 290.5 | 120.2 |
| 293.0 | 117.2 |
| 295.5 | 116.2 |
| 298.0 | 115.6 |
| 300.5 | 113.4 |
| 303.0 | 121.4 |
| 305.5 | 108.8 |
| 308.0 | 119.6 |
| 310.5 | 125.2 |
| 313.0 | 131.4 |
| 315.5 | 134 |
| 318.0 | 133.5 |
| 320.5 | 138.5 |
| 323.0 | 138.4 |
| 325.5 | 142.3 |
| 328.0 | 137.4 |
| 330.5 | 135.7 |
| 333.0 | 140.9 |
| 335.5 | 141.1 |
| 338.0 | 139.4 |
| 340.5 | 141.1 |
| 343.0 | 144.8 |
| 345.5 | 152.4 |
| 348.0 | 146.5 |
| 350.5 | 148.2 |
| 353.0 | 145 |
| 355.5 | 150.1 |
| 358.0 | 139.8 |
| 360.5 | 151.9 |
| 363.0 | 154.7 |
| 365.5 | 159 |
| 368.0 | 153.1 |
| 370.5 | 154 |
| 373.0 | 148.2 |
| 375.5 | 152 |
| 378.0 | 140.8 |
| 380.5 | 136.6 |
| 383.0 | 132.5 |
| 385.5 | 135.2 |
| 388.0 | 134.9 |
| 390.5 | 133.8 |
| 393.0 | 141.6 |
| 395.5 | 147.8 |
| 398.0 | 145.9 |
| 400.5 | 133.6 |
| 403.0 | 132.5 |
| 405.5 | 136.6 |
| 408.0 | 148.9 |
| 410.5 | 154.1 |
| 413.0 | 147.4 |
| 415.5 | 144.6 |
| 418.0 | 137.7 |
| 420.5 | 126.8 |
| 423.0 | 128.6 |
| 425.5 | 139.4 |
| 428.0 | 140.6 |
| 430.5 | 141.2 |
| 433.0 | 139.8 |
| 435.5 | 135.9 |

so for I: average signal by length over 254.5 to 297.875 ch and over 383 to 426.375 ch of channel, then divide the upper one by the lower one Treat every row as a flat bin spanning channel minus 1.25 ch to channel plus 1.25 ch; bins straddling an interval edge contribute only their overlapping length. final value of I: 1.29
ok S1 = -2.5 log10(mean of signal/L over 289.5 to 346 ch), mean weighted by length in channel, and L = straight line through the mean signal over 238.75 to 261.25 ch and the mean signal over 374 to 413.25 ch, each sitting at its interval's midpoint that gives -0.19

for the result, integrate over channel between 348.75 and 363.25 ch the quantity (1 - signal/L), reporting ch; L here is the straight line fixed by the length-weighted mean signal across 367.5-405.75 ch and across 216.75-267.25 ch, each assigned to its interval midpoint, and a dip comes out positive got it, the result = -2.1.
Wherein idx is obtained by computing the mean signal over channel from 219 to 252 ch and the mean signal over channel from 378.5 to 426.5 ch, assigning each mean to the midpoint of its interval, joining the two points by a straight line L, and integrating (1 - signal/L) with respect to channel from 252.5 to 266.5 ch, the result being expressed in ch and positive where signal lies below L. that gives -2.38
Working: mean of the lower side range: 76.2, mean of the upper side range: 139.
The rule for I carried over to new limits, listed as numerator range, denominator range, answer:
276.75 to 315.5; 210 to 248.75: 1.46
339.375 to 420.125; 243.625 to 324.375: 1.31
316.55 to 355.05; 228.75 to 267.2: 1.76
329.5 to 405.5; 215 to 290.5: 1.55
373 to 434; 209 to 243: 1.69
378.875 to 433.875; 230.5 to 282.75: 1.58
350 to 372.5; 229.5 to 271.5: 1.82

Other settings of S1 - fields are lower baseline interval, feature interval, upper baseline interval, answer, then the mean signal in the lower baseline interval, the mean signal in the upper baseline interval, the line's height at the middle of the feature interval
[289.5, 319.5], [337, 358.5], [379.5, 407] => -0.13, 122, 137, 129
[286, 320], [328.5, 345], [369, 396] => -0.09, 121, 142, 130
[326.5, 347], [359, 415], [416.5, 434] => -0.04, 142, 136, 139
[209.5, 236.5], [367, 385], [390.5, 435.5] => -0.12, 89.4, 140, 130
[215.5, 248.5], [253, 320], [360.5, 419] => -0.12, 77.8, 144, 101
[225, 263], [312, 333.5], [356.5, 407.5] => -0.18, 78.8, 143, 116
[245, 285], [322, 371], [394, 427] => -0.19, 99.5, 140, 122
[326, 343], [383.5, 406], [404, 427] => 0.02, 140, 140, 140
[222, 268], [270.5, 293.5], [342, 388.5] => -0.09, 82.8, 146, 102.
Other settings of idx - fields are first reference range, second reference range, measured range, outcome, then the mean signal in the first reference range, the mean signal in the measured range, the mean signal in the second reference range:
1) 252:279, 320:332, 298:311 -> 0.9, 101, 117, 139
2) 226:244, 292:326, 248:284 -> -4.1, 66.5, 101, 125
